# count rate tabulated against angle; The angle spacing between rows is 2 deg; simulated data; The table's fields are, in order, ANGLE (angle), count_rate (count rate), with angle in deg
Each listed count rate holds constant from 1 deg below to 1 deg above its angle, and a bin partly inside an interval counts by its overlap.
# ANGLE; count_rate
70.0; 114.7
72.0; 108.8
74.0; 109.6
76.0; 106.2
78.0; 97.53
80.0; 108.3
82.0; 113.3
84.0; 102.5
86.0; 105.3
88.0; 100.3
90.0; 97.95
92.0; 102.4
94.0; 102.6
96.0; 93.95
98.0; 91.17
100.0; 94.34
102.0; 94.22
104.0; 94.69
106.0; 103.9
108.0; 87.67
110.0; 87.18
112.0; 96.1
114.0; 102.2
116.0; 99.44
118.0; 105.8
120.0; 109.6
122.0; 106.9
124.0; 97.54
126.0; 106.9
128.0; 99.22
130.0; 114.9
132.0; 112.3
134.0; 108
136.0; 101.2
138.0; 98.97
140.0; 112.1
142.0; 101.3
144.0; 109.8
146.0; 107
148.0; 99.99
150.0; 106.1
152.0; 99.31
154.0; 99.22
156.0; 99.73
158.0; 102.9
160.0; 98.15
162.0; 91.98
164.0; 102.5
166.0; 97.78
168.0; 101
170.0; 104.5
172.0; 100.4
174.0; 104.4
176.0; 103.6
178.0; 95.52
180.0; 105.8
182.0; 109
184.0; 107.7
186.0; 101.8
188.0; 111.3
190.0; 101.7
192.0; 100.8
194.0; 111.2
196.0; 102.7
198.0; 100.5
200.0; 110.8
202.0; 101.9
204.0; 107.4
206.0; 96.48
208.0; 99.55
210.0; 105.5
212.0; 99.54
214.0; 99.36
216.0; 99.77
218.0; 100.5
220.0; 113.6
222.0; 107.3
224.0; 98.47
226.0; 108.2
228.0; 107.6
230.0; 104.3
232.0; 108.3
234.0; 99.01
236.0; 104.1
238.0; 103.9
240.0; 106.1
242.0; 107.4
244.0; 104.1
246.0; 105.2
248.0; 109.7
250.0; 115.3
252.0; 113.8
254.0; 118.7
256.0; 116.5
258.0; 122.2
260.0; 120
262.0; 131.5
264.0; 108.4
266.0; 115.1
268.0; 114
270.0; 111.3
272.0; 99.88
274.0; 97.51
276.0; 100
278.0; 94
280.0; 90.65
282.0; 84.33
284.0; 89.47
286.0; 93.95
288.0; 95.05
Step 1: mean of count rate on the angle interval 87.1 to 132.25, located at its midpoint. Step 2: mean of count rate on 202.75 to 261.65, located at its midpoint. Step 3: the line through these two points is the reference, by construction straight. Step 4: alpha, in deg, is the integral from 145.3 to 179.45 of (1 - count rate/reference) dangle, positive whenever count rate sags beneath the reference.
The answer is 0.7 deg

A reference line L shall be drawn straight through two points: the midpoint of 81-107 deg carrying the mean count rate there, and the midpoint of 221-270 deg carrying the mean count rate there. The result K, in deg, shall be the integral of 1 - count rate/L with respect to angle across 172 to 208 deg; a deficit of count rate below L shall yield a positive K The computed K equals 0.8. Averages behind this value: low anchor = 99.7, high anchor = 110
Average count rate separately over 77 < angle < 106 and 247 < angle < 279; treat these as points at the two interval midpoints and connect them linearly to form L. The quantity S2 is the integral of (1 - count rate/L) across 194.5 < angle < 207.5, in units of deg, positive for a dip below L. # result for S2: 0.5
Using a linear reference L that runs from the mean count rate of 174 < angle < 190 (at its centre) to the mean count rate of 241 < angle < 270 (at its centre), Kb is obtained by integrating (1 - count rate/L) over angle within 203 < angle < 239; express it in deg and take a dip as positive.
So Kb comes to 2.1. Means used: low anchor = 105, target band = 103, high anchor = 114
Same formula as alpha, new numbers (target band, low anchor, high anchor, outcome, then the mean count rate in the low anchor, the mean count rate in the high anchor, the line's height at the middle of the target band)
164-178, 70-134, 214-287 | 0.32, 102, 106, 104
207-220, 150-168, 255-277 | 0.53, 99.5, 112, 106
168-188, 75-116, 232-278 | 0.14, 99.1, 110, 105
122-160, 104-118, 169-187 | -1.67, 96.7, 104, 99.8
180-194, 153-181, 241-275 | -0.37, 101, 112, 103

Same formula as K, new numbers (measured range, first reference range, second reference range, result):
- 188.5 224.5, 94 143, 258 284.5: 0.0 deg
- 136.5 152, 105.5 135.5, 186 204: -0.2 deg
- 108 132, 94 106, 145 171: -1.2 deg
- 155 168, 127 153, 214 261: 0.9 deg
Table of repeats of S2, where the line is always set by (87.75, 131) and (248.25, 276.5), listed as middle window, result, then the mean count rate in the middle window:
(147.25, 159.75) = 0.3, 101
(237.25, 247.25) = 0.5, 105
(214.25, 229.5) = 0.7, 105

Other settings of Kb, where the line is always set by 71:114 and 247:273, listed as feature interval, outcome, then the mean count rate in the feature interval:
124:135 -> -0.4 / 107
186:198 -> 0.5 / 105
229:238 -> 0.7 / 104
